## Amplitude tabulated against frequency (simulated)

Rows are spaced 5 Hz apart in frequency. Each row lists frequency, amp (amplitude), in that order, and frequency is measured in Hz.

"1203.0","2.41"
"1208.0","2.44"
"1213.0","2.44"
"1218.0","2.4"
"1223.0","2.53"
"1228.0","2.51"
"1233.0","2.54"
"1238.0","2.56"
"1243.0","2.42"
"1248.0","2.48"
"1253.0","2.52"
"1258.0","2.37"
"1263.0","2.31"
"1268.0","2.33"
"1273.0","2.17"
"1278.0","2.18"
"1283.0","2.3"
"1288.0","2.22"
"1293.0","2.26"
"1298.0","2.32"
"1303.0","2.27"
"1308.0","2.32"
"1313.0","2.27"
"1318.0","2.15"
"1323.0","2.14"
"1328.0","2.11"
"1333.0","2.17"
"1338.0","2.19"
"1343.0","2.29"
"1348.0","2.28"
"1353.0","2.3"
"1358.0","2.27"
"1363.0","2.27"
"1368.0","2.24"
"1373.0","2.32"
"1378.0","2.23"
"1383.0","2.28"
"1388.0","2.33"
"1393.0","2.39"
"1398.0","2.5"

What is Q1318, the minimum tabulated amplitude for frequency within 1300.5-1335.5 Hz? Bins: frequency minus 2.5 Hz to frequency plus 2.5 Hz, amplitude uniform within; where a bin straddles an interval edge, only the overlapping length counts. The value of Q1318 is 2.11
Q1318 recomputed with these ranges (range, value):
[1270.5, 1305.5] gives 2.17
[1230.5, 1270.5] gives 2.31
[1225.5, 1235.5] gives 2.51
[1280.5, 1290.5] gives 2.22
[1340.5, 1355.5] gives 2.28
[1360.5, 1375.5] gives 2.24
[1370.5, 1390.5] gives 2.23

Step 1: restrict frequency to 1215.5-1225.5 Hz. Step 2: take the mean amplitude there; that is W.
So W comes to 2.46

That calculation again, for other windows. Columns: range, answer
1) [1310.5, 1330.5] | 2.17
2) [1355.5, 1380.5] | 2.27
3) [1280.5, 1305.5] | 2.27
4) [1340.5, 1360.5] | 2.29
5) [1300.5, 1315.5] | 2.29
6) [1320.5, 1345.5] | 2.18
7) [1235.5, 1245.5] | 2.49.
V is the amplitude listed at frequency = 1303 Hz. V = 2.27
